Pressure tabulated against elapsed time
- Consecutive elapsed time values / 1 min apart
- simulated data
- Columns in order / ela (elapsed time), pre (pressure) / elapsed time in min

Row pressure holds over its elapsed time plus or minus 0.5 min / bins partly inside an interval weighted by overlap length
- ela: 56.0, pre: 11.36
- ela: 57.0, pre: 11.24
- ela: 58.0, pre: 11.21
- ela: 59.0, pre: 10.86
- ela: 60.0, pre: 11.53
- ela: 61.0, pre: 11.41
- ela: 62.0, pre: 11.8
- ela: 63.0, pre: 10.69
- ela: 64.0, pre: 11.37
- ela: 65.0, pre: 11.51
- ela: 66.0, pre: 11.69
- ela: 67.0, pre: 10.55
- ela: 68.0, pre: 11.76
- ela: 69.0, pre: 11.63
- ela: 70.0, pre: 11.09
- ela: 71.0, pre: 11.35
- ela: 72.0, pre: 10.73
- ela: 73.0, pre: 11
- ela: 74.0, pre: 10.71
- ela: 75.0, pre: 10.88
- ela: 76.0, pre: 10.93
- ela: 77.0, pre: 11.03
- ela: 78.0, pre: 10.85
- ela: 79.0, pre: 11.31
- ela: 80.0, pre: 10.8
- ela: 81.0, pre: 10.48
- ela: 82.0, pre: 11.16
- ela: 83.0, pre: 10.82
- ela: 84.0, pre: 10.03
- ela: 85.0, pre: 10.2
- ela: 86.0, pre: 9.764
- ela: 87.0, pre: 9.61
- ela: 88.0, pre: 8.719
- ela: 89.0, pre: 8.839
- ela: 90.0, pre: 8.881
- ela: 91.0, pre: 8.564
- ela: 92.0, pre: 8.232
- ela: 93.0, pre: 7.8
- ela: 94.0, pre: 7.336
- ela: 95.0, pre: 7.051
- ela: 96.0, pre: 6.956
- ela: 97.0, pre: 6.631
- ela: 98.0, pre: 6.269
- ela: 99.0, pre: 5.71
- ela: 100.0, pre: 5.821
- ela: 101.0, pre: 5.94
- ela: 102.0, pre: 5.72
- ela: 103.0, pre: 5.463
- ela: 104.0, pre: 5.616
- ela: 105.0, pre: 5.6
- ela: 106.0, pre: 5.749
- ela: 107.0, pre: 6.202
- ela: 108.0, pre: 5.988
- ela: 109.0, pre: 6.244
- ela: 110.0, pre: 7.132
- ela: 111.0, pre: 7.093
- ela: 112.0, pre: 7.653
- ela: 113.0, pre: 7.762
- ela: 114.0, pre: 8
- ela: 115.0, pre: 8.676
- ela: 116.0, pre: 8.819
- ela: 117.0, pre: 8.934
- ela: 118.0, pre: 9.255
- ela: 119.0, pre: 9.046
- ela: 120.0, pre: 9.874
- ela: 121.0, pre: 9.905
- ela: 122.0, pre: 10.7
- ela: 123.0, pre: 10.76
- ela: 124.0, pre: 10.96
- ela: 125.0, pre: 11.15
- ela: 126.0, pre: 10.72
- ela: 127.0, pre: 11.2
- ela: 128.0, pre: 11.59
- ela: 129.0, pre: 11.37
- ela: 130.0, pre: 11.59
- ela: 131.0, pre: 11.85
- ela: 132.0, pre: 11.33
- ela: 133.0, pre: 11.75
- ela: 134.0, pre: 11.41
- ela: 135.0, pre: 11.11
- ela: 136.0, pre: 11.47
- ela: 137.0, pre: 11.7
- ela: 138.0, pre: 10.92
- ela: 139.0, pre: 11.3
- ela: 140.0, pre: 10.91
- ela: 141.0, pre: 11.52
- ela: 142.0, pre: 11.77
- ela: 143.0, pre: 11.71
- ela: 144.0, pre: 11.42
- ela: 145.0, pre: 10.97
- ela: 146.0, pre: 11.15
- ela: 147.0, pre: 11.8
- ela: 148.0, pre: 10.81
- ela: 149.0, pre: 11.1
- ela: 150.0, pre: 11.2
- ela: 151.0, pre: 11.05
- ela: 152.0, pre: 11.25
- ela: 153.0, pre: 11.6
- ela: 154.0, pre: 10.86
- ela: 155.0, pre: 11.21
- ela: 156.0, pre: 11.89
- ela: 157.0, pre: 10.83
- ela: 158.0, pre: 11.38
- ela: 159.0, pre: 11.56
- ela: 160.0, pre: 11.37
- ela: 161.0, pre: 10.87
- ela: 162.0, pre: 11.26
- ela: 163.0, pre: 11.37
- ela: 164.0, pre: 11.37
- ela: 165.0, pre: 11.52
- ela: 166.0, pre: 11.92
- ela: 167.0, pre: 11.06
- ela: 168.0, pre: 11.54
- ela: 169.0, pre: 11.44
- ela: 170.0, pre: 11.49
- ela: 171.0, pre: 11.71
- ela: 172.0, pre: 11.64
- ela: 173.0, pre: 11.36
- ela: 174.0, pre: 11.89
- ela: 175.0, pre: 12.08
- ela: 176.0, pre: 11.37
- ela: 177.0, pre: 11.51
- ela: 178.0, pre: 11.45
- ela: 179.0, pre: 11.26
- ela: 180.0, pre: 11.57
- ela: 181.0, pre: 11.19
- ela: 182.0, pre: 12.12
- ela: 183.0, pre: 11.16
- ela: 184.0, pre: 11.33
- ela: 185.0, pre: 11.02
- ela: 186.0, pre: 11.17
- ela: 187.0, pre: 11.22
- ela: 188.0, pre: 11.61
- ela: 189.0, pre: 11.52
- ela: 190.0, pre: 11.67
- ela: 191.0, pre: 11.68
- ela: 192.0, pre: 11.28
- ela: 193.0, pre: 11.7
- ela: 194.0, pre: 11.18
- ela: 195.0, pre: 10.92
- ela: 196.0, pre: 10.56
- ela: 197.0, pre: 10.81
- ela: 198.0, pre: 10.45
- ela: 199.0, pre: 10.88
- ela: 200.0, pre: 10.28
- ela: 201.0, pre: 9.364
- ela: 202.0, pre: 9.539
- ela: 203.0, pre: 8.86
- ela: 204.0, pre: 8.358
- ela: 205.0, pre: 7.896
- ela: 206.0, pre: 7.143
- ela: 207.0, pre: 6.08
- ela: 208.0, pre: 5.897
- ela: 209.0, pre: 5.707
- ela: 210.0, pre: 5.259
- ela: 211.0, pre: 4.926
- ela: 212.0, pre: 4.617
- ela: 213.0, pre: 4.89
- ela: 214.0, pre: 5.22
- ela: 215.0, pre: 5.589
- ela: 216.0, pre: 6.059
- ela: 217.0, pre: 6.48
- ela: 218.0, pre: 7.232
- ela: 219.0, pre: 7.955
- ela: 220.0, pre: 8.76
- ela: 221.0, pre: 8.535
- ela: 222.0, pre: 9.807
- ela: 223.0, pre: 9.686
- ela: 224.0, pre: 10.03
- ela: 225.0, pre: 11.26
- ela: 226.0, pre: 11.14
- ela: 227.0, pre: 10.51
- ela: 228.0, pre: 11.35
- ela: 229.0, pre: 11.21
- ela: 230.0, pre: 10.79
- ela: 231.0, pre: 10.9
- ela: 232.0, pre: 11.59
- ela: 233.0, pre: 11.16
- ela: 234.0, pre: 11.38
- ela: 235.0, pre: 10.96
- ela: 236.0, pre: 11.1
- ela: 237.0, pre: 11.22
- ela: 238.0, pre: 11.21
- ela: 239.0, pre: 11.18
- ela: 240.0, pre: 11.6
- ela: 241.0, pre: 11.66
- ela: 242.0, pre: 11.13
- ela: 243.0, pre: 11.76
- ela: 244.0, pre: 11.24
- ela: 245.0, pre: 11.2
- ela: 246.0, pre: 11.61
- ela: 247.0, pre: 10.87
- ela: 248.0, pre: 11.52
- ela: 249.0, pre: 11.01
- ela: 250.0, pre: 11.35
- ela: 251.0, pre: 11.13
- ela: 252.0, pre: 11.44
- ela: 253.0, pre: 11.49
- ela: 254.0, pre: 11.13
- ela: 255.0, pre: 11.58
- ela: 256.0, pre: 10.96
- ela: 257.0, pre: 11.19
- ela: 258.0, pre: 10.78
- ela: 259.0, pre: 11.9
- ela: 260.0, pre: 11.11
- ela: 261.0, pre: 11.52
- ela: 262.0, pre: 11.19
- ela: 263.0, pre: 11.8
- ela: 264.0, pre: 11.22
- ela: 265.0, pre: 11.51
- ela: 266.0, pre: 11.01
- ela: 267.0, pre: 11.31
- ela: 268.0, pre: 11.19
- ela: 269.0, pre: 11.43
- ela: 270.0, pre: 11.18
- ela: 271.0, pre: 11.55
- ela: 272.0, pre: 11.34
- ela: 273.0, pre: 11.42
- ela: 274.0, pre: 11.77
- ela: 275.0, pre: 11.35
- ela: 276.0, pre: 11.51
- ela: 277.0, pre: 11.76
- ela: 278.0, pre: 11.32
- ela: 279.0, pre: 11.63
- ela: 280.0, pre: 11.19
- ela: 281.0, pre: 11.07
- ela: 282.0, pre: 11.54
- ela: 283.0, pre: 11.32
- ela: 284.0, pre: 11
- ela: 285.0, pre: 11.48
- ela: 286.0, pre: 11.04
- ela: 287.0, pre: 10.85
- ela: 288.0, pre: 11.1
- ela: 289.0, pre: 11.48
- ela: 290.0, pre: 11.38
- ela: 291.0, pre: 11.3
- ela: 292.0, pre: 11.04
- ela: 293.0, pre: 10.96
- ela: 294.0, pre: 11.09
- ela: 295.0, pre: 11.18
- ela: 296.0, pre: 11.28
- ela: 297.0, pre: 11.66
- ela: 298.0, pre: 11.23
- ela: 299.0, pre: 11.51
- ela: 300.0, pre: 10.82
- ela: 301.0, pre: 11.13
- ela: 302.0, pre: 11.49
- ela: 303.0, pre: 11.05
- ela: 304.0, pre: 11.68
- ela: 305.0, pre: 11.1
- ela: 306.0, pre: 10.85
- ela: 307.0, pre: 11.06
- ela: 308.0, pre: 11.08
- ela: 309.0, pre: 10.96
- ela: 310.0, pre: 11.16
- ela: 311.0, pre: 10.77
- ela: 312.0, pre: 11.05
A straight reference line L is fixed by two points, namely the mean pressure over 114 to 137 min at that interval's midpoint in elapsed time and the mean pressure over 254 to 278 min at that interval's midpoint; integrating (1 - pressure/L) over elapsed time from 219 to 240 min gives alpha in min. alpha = 0.98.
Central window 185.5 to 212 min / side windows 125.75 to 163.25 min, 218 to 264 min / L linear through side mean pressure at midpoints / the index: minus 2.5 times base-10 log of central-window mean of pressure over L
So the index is 0.185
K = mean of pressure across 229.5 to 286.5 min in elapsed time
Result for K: 11.3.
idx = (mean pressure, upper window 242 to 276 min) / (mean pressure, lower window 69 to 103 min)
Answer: 1.24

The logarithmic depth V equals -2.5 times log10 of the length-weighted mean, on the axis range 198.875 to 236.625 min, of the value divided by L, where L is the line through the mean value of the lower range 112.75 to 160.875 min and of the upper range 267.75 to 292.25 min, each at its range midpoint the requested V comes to 0.28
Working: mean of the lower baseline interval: 10.9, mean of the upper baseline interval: 11.3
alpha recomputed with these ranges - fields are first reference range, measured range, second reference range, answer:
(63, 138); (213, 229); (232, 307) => 3.21 min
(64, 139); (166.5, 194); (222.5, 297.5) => -3.11 min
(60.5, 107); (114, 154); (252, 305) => -4.53 min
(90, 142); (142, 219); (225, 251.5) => -1.37 min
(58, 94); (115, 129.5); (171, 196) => 0.87 min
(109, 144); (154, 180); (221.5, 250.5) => -2.13 min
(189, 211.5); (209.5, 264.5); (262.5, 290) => 0.96 min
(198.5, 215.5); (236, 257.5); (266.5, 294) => -4.45 min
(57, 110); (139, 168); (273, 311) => -4.20 min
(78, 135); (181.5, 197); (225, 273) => -1.64 min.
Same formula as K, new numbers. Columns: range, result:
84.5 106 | 7.33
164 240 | 10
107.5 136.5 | 9.77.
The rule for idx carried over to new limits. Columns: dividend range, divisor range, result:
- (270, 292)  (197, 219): 1.56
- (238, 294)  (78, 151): 1.21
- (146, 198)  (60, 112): 1.26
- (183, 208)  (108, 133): 1.06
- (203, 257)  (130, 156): 0.84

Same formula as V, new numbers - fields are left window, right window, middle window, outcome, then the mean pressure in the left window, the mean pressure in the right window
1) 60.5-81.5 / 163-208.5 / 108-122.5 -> 0.29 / 11.1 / 10.7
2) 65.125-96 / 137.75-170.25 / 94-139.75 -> 0.22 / 10.1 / 11.3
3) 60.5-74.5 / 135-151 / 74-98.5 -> 0.20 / 11.2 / 11.3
